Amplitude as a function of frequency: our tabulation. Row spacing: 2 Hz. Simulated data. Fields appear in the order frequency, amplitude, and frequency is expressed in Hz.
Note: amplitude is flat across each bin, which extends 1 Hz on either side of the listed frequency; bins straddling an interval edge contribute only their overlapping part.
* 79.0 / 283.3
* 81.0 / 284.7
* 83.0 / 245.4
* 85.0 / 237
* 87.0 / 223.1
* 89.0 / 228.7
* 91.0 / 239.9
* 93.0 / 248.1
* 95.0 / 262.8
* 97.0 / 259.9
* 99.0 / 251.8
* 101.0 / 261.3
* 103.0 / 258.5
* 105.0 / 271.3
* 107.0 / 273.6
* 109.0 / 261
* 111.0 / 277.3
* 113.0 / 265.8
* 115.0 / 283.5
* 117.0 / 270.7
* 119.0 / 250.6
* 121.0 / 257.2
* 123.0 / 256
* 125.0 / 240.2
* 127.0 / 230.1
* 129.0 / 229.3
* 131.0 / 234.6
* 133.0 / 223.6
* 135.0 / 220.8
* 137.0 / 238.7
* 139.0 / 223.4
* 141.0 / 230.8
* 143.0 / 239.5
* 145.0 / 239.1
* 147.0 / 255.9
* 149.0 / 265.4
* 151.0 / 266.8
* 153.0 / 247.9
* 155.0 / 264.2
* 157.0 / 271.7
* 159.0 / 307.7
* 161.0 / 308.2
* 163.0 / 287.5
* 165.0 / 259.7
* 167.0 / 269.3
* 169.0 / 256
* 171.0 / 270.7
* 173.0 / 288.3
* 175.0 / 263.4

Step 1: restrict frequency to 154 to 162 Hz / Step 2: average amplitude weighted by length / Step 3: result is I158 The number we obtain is 288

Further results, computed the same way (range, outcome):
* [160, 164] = 298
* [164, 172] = 264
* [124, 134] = 232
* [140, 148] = 241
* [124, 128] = 235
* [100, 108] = 266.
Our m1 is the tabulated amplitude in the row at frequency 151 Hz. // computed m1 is 266.8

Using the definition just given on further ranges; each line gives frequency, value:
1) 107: 273.6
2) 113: 265.8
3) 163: 287.5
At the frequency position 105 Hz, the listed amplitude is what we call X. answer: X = 271.3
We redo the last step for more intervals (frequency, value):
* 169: 256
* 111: 277.3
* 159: 307.7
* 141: 230.8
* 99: 251.8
